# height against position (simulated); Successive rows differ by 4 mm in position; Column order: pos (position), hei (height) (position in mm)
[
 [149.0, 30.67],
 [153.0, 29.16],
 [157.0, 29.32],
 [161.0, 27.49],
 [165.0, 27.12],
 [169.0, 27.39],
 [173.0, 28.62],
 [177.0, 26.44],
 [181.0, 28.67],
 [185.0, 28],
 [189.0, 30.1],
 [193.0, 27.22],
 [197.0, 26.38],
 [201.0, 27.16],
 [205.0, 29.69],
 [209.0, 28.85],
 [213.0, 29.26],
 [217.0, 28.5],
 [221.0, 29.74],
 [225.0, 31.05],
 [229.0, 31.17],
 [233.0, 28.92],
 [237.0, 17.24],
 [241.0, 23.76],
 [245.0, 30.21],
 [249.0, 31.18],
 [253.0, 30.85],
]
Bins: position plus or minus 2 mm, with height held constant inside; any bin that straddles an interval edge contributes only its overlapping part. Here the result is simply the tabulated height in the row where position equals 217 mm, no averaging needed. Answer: 28.5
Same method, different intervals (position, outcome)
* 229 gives 31.17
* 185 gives 28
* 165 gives 27.12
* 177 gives 26.44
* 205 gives 29.69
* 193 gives 27.22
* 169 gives 27.39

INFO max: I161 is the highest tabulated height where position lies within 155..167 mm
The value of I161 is 29.32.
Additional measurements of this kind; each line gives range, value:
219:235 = 31.17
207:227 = 31.05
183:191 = 30.1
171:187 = 28.67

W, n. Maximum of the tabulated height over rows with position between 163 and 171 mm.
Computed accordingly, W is 27.39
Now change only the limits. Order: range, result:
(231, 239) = 28.92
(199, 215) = 29.69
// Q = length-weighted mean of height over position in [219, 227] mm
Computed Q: 30.4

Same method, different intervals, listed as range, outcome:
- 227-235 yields 30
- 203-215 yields 29.3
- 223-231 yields 31.1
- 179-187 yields 28.3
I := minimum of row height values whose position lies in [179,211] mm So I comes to 26.38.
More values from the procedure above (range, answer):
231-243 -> 17.24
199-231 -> 27.16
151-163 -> 27.49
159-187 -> 26.44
